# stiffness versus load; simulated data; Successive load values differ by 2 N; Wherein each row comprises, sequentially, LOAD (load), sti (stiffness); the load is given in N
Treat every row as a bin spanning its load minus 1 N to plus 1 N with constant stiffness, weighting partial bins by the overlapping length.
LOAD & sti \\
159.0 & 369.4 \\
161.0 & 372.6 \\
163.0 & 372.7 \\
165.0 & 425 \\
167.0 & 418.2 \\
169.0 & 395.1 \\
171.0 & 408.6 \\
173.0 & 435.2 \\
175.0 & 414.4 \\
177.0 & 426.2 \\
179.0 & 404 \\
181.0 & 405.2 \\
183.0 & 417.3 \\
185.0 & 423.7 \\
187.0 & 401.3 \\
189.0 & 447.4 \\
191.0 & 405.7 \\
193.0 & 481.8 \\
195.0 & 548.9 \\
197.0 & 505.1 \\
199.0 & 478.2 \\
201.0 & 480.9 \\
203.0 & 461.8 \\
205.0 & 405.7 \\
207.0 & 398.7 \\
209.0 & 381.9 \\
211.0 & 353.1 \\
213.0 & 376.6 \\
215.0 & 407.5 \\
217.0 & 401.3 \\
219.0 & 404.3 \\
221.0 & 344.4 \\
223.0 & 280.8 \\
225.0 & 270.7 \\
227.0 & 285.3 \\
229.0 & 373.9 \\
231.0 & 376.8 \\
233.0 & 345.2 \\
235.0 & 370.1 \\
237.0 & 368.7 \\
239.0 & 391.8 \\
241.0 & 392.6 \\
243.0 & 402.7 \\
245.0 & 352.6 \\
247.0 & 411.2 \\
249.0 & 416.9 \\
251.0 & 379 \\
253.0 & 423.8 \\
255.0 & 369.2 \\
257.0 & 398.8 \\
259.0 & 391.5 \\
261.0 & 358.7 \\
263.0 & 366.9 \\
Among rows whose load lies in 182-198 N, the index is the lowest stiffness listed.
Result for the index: 401.3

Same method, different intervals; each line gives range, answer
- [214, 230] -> 270.7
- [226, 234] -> 285.3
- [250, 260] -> 369.2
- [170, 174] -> 408.6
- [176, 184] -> 404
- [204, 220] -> 353.1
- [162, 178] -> 372.7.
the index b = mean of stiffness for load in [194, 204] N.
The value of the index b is 495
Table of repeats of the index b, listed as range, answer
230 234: 361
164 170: 413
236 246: 382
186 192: 418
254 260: 386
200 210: 426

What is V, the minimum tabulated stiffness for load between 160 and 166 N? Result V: 372.6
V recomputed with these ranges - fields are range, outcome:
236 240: 368.7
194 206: 405.7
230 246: 345.2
